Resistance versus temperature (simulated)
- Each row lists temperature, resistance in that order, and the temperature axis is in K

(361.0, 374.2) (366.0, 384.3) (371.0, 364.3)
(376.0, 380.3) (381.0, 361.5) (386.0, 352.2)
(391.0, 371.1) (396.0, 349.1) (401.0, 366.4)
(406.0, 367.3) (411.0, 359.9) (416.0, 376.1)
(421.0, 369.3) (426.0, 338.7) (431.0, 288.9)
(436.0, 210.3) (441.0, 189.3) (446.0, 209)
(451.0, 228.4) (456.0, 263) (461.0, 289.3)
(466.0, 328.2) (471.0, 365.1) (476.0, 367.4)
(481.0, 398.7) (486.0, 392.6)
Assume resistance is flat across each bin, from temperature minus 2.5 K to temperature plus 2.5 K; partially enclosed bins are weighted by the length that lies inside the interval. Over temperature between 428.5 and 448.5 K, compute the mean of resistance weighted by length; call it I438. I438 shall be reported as 224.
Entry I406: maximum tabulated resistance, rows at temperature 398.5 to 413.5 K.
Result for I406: 367.3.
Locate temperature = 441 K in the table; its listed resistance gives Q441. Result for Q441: 189.3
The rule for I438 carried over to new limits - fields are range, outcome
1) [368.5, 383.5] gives 369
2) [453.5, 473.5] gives 311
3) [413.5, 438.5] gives 317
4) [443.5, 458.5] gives 233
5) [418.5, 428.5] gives 354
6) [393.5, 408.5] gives 361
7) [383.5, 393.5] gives 362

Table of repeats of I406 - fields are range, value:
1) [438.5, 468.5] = 328.2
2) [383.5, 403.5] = 371.1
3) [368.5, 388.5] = 380.3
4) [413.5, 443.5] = 376.1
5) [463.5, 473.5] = 365.1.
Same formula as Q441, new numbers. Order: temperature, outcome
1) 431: 288.9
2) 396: 349.1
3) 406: 367.3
